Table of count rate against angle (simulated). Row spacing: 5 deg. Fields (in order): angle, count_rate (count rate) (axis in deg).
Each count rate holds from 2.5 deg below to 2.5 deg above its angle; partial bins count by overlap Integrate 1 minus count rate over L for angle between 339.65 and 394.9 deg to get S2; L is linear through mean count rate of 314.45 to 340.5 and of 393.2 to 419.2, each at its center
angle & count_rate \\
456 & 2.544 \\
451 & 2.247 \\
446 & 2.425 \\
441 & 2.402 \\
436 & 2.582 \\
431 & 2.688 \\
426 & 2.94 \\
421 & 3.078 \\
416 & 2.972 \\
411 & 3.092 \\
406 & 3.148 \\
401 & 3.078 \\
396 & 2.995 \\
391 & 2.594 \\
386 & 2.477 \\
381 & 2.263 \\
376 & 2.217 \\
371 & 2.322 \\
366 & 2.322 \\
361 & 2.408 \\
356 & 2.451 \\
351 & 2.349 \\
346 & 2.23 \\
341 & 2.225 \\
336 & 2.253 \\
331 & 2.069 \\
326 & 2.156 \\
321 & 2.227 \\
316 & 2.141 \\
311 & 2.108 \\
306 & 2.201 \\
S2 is 5.1 deg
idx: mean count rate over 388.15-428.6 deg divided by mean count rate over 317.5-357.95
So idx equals 1.3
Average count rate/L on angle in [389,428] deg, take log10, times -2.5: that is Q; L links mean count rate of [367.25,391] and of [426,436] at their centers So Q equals -0.17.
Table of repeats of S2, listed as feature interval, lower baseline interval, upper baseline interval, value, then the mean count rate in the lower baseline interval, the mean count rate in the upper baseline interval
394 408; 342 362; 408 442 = -2.05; 2.35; 2.85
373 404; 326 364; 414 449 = -1.31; 2.28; 2.72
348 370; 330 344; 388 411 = 0.78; 2.2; 2.96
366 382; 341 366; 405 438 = 1.52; 2.34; 2.92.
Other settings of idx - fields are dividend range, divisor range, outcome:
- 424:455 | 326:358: 1.13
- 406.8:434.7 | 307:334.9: 1.37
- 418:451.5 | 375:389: 1.13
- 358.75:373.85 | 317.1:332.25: 1.09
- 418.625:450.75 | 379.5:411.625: 0.95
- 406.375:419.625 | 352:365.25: 1.27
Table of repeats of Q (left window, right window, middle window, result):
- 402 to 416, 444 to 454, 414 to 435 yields -0.036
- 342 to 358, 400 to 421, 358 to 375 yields 0.084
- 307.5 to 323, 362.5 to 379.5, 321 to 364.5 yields -0.020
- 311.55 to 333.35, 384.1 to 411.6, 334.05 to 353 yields 0.043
